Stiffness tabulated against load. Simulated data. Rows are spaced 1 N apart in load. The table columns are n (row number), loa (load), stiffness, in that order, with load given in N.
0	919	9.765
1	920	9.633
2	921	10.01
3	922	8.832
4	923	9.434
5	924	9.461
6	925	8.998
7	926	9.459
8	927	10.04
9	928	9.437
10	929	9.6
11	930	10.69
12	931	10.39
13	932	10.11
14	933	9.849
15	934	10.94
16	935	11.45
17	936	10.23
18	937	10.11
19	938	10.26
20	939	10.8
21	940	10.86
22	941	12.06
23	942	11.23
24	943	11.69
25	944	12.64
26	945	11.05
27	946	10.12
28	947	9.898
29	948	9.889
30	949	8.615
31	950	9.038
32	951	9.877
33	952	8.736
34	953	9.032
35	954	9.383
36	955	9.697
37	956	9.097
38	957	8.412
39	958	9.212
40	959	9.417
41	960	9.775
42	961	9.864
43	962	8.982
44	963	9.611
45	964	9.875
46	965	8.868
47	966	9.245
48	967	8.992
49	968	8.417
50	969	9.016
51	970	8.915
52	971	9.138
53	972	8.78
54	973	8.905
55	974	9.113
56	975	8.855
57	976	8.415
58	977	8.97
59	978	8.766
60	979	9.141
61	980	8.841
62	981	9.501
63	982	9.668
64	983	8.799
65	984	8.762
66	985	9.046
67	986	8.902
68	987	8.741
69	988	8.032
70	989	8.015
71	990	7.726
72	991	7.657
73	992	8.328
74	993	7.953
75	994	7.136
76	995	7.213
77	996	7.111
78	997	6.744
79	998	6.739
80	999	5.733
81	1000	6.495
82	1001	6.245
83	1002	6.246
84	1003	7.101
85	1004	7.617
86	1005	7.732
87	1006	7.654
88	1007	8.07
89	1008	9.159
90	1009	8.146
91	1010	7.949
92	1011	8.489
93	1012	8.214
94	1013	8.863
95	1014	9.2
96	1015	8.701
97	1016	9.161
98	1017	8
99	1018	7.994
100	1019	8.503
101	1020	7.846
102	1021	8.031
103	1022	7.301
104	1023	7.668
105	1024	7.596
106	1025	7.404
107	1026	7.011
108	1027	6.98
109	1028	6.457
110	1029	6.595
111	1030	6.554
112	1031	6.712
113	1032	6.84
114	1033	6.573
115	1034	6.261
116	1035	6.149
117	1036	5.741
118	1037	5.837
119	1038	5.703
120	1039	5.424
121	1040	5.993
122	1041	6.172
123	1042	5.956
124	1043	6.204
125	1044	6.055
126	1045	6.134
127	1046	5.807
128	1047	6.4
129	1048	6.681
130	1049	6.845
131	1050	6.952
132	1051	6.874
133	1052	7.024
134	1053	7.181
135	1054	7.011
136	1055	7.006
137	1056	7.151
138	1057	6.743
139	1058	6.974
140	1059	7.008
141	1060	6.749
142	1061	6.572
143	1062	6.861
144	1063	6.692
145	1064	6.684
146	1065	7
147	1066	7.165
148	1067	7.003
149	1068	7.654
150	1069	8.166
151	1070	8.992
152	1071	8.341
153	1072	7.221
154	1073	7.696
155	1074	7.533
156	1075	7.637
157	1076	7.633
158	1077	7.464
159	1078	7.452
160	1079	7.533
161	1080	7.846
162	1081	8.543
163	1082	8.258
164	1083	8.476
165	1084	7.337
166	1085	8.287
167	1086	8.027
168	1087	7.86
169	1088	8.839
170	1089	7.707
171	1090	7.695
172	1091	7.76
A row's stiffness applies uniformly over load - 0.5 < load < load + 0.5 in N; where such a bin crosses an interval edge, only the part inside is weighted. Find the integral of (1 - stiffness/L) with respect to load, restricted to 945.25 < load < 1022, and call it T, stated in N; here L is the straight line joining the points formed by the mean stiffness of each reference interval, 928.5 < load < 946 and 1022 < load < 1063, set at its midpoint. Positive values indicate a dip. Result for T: 3.4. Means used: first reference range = 10.8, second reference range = 6.61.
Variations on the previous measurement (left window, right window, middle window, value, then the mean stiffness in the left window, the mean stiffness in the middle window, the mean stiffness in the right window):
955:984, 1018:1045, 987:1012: 1.3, 9.1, 7.51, 6.69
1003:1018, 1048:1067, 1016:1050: 4.0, 8.3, 6.75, 6.91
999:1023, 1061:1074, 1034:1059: 3.8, 7.89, 6.43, 7.43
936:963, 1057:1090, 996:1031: 4.7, 9.99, 7.57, 7.59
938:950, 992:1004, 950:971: 0.7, 10.7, 9.21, 6.89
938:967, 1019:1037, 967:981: 0.2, 9.88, 8.89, 6.94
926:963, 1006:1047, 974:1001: 1.4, 10.1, 8.11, 7.18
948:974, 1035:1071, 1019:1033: 0.5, 9.17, 7.18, 6.71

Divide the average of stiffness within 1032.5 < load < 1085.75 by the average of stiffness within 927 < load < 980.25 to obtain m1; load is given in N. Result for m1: 0.72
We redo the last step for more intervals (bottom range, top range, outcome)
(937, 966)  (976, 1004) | 0.80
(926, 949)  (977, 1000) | 0.77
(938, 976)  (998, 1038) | 0.76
